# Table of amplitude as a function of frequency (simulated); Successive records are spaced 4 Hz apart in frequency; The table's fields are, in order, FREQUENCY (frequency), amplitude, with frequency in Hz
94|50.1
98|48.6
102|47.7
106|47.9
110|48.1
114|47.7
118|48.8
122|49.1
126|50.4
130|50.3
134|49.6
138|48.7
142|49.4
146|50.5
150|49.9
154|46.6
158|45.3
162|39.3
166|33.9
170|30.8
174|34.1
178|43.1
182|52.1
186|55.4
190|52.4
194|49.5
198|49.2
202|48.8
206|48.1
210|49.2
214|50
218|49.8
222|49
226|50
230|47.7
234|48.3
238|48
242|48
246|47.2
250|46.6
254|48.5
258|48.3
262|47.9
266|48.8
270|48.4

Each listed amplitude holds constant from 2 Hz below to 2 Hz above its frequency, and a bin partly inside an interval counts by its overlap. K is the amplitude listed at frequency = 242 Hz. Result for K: 48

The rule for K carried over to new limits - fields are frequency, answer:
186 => 55.4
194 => 49.5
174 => 34.1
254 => 48.5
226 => 50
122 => 49.1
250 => 46.6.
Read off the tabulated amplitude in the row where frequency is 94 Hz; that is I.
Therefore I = 50.1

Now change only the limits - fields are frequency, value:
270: 48.4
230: 47.7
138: 48.7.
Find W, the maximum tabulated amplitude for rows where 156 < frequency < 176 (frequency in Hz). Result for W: 45.3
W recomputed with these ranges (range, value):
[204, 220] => 50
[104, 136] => 50.4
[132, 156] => 50.5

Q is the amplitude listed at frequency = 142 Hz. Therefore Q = 49.4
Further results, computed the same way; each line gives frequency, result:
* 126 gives 50.4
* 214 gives 50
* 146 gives 50.5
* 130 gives 50.3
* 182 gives 52.1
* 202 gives 48.8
